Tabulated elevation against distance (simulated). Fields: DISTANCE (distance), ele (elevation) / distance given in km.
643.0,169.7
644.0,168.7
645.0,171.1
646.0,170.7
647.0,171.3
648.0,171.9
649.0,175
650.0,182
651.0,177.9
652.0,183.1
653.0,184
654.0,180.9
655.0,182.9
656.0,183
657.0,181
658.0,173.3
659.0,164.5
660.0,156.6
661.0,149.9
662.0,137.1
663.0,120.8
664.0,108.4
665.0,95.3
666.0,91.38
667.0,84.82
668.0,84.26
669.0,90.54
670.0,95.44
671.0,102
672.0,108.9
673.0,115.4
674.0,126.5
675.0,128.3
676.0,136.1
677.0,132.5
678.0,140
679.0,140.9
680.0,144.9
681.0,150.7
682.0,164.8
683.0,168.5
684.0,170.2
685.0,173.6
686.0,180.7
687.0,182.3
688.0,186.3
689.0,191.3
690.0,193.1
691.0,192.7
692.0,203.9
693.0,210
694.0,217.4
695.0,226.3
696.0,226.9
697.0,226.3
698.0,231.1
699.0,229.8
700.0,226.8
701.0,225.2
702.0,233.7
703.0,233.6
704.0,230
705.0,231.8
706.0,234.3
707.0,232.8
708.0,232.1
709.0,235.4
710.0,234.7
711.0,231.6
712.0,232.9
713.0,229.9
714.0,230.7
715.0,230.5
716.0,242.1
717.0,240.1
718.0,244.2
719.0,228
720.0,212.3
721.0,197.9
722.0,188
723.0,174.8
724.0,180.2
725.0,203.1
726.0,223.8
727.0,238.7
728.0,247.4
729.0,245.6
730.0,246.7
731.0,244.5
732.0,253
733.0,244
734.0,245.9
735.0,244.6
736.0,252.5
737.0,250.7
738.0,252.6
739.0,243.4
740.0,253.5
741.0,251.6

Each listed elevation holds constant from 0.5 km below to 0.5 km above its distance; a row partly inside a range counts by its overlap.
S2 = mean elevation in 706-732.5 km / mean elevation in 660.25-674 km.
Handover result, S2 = 2.10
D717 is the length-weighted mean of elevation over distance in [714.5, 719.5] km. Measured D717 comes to 237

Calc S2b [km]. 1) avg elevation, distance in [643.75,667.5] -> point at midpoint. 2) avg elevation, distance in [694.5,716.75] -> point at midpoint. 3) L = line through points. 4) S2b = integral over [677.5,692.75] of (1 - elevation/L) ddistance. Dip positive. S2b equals 2.2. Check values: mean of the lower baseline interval 157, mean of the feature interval 173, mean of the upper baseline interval 231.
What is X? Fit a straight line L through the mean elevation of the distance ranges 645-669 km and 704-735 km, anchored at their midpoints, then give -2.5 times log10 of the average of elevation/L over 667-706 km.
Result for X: 0.097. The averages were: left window 152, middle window 175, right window 229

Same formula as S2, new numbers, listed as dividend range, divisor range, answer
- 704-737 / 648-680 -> 1.65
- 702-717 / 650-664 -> 1.41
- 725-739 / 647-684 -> 1.71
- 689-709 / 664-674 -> 2.26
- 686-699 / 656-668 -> 1.56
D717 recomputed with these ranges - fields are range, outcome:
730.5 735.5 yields 246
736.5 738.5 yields 252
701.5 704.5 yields 232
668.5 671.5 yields 96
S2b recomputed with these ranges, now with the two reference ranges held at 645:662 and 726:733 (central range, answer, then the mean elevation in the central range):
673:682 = 2.7 km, 138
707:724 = 0.6 km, 223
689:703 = -0.3 km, 218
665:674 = 4.3 km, 98.2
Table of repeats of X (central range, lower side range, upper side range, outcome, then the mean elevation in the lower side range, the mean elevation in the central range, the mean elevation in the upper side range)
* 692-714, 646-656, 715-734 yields -0.08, 179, 229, 226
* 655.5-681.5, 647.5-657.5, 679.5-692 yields 0.35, 180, 129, 176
